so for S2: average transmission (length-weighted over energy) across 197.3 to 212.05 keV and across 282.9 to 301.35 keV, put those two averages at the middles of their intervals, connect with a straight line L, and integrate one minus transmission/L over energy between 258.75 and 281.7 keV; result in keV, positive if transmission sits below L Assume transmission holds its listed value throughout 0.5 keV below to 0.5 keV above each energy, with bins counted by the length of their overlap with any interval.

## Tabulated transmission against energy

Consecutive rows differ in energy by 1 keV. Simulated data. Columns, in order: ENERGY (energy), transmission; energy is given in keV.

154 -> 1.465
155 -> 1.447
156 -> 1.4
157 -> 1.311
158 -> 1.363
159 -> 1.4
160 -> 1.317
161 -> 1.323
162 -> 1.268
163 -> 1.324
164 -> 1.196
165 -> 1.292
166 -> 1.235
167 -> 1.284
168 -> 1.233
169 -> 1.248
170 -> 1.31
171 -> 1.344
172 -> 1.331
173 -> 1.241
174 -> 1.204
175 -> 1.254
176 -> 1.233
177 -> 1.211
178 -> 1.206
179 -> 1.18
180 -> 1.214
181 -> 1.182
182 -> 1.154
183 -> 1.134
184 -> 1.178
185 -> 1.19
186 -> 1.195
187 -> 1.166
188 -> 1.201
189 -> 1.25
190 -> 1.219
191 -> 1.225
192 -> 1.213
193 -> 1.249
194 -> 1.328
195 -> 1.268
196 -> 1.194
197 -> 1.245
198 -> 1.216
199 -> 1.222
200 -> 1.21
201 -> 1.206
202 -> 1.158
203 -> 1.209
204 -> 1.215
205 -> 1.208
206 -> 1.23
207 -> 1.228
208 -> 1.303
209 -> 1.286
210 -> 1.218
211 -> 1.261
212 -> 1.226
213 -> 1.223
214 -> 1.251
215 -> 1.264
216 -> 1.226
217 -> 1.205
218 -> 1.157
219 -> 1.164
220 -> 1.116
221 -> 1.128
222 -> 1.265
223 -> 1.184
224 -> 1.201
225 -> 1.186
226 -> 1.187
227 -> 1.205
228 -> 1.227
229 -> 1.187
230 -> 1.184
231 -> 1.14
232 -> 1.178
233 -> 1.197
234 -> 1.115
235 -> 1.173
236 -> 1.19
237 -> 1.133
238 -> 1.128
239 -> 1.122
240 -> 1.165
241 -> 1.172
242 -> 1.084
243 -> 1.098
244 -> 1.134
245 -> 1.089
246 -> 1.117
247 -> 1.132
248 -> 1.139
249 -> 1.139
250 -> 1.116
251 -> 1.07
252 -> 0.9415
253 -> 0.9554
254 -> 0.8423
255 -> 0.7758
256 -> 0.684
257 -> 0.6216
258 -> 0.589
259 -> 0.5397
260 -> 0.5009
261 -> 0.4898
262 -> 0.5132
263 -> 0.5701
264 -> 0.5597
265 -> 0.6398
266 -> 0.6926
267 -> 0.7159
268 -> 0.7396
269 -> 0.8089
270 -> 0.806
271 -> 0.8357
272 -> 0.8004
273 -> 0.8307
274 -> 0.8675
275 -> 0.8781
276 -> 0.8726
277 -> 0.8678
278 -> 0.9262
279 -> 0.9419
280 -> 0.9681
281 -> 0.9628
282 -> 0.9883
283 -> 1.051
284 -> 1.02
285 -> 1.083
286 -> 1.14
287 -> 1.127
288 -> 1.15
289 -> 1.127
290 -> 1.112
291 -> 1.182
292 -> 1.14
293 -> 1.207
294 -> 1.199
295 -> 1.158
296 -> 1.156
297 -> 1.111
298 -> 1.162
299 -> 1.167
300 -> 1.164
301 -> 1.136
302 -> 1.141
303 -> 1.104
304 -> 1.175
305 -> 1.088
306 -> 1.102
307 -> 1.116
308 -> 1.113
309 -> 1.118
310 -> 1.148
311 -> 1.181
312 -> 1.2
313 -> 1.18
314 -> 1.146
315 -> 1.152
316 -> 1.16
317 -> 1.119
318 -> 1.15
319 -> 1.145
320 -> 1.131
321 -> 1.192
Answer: 7.9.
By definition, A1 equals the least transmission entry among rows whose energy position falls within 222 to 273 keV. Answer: 0.4898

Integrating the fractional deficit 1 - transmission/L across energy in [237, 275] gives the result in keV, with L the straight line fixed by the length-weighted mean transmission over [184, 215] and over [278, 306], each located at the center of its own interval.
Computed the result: 9.42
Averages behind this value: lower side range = 1.23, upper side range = 1.11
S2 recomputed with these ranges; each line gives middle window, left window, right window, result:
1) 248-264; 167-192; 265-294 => 4.1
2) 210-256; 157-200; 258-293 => -4.7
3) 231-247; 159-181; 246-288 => -2.8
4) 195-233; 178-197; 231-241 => -0.9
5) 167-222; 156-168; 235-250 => 0.5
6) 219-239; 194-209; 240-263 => -2.5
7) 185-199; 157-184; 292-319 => 0.1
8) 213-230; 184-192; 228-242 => -0.4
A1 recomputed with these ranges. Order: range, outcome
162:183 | 1.134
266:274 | 0.6926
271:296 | 0.8004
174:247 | 1.084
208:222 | 1.116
